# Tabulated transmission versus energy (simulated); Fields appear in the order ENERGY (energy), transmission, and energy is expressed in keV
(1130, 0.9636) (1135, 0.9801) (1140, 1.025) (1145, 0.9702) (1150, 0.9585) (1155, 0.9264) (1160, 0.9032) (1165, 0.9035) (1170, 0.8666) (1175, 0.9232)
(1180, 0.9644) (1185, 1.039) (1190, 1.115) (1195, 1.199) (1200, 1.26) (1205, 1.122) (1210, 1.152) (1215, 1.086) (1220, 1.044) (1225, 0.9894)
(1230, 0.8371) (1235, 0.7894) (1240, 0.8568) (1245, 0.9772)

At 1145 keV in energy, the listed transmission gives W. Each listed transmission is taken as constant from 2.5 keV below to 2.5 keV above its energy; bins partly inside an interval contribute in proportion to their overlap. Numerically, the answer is 0.9702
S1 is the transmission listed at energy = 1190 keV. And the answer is 1.115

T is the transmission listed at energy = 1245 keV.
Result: 0.9772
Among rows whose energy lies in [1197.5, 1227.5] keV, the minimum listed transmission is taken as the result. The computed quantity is 0.9894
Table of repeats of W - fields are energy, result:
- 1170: 0.8666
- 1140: 1.025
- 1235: 0.7894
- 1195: 1.199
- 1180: 0.9644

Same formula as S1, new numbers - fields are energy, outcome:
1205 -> 1.122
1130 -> 0.9636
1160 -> 0.9032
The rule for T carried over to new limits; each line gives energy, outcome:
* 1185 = 1.039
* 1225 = 0.9894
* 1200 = 1.26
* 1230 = 0.8371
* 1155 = 0.9264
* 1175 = 0.9232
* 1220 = 1.044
